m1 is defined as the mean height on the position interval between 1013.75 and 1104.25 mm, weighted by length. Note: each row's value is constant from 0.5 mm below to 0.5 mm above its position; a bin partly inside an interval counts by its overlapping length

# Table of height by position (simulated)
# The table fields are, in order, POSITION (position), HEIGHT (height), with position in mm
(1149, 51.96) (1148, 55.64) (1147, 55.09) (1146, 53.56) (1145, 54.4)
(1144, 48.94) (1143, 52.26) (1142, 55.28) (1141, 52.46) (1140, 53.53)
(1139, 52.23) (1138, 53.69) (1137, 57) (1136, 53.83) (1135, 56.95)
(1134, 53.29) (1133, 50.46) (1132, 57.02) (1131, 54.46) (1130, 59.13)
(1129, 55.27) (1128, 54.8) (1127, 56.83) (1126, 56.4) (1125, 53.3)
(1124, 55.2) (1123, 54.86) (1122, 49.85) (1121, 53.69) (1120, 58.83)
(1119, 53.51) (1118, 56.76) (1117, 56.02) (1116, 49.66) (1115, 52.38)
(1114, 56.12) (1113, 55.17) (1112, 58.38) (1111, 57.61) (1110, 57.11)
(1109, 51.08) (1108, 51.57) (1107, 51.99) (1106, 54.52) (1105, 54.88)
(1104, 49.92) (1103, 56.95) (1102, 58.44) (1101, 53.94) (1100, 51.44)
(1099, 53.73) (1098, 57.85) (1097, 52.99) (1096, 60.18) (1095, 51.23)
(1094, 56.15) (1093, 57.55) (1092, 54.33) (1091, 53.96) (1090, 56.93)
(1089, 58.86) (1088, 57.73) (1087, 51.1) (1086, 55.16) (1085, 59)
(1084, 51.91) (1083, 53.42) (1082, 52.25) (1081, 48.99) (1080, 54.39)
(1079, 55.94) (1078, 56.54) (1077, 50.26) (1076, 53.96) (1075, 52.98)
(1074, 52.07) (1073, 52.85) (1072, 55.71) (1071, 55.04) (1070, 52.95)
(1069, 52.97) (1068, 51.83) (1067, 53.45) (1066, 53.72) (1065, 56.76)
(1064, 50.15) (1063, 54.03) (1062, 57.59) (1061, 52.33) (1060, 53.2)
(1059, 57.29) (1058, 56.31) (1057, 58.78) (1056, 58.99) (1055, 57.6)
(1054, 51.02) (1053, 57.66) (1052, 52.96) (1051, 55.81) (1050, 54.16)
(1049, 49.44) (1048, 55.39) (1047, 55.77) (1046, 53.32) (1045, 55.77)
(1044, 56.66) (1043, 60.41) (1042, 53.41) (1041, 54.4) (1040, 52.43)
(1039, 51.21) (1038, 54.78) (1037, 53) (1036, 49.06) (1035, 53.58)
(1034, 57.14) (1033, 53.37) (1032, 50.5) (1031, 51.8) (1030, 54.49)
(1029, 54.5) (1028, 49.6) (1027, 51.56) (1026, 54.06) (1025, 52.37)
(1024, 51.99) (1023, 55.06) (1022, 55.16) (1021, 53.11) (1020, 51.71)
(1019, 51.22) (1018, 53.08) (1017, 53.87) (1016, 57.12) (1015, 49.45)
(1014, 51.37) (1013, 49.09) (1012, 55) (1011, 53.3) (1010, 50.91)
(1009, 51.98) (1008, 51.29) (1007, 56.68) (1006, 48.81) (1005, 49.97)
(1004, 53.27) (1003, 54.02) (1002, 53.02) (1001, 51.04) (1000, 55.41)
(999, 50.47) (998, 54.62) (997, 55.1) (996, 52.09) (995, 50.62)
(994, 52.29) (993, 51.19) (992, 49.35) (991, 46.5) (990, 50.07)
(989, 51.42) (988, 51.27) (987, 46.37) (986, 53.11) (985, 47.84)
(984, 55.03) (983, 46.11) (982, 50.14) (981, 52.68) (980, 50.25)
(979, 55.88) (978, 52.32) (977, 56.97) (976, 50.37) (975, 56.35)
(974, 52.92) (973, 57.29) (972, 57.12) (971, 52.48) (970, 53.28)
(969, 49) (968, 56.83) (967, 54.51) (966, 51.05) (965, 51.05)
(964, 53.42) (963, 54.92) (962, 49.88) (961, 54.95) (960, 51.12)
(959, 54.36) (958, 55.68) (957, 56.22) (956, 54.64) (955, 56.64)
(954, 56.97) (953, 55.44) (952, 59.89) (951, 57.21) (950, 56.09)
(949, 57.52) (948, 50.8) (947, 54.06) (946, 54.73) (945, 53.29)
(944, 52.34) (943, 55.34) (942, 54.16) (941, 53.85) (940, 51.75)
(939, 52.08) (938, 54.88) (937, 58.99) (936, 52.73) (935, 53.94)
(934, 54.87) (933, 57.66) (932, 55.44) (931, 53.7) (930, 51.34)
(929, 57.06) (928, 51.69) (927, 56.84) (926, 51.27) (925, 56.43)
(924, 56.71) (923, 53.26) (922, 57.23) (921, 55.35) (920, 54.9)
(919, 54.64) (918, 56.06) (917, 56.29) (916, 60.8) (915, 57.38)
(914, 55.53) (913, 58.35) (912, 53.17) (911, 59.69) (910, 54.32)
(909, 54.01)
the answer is 54.1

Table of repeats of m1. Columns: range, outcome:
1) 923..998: 53.5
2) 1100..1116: 54.4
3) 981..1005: 51.3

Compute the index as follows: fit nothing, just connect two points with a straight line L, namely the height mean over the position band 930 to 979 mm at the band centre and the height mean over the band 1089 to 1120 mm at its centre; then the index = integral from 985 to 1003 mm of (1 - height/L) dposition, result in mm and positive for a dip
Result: 1.0 mm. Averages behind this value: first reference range 54.4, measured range 51.4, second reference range 54.9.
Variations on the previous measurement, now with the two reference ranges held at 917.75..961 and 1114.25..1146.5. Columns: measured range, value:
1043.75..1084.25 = 0.2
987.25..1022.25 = 1.7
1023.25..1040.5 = 0.6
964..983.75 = 0.6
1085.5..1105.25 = -0.3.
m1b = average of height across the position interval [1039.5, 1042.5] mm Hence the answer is 53.4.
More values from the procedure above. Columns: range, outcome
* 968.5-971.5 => 51.6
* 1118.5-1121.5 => 55.3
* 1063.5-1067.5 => 53.5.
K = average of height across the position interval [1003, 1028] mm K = 52.5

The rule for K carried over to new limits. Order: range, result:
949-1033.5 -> 52.9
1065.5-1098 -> 54.3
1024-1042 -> 52.8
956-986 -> 53.1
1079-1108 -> 54.6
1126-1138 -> 55.3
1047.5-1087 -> 54.2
